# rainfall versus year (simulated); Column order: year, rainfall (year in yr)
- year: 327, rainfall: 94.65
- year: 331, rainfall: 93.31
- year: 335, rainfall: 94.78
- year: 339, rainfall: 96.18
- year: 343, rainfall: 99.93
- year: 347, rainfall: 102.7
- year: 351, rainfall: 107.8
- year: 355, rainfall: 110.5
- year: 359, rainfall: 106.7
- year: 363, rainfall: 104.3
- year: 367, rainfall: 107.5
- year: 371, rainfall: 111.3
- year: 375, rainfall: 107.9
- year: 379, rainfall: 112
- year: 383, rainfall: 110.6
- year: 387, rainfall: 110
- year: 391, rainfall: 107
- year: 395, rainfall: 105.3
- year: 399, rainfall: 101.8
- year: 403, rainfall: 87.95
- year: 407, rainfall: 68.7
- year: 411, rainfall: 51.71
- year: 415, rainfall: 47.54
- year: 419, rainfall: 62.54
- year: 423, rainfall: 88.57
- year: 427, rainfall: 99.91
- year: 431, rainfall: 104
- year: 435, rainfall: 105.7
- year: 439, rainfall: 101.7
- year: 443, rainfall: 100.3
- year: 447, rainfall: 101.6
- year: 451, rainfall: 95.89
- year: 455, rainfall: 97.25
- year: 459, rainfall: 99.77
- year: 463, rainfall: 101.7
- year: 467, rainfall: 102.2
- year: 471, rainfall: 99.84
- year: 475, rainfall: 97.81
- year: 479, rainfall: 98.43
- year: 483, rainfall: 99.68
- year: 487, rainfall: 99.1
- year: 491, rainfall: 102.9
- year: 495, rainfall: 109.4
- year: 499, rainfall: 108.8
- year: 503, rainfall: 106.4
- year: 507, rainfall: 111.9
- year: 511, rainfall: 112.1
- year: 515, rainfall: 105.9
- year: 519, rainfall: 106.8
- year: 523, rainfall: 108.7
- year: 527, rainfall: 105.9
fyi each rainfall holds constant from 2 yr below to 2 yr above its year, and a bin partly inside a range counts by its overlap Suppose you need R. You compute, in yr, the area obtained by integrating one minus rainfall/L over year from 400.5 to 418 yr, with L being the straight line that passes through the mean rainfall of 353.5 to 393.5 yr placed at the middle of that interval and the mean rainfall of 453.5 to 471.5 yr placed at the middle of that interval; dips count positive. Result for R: 6.71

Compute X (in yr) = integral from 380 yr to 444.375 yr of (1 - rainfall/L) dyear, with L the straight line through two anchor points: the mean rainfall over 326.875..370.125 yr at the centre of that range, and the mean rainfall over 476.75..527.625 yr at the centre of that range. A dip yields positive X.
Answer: 7.84 yr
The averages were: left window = 102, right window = 106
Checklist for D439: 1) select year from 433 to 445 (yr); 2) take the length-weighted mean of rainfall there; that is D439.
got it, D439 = 103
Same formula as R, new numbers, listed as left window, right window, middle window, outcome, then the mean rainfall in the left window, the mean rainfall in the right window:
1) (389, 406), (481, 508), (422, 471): 0.9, 98.6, 105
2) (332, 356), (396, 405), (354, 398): -4.5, 101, 96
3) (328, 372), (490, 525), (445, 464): 1.3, 103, 108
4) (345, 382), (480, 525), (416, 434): 3.3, 108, 106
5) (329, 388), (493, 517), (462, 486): 1.9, 105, 109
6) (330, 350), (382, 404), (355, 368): -0.8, 98.1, 104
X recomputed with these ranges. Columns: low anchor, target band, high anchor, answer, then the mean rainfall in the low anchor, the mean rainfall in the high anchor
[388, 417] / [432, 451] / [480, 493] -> -2.3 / 82.4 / 100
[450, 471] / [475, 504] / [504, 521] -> 0.5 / 99.6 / 109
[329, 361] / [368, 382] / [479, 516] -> -1.1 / 101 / 106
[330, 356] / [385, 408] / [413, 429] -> -4.2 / 101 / 74.6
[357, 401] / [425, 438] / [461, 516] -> 0.3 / 108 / 104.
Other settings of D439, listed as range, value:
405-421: 57.6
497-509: 109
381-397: 108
